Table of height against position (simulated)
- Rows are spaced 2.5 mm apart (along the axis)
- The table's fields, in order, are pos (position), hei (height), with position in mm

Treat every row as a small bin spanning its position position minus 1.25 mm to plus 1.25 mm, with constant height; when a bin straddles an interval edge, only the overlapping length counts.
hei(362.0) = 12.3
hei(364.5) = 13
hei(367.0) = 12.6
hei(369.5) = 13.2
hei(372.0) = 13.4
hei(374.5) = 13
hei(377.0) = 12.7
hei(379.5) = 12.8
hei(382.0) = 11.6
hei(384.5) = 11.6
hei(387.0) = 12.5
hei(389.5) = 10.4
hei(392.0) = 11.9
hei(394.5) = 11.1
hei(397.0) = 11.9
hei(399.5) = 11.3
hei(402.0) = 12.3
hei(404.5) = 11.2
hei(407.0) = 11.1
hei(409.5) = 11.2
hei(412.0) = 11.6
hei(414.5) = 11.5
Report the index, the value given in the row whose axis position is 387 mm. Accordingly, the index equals 12.5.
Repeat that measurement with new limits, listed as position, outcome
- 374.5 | 13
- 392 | 11.9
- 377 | 12.7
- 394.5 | 11.1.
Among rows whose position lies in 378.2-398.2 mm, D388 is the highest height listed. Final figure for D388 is 12.8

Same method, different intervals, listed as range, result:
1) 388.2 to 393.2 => 11.9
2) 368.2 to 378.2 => 13.4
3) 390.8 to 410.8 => 12.3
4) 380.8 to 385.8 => 11.6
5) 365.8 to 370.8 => 13.2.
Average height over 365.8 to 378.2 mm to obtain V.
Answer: 13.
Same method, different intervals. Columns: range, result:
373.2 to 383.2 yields 12.5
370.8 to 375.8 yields 13.2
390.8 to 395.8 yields 11.5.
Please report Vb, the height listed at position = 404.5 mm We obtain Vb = 11.2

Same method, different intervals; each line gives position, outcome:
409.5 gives 11.2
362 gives 12.3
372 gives 13.4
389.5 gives 10.4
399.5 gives 11.3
